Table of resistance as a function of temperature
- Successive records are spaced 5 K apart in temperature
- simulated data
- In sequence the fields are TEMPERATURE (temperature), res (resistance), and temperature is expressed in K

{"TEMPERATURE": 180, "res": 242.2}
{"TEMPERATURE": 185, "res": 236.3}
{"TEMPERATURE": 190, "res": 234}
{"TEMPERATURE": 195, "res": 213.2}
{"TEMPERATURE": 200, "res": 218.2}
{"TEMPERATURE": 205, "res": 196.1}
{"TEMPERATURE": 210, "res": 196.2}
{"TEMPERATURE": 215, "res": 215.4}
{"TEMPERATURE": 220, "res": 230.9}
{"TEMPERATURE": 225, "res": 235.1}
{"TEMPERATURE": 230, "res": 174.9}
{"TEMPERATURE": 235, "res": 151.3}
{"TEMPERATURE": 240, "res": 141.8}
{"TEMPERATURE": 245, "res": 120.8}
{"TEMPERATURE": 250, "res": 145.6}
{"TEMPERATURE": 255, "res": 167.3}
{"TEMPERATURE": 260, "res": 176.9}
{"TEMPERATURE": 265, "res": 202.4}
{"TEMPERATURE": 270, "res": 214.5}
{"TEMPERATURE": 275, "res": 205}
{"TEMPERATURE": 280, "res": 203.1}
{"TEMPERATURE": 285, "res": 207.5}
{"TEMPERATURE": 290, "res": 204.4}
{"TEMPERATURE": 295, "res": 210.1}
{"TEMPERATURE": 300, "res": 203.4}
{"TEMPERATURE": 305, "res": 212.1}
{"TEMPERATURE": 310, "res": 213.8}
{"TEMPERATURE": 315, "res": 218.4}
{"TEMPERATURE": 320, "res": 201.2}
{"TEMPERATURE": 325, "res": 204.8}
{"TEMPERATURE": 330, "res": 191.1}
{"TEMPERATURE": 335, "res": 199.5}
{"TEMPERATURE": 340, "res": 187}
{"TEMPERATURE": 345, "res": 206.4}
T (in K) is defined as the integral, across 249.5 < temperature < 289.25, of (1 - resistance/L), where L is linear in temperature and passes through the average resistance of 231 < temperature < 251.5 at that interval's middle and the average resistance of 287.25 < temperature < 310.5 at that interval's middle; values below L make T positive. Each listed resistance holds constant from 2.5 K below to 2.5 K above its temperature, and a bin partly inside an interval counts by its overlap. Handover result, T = -4.2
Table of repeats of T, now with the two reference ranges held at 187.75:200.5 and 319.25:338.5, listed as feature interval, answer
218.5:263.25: 9.05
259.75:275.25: 0.51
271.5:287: 0.10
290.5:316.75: -1.04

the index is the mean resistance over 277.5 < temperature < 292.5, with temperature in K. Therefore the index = 205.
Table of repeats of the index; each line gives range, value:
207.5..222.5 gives 214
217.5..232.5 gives 214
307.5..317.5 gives 216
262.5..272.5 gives 208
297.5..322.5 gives 210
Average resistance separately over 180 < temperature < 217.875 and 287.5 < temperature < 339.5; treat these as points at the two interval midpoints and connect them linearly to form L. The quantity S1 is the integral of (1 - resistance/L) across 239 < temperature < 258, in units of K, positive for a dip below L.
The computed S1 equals 6.0 K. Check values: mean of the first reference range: 218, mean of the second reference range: 205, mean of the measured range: 145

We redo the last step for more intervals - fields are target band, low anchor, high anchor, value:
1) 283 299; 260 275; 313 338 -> -0.4 K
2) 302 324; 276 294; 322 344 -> -1.2 K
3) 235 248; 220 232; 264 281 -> 4.6 K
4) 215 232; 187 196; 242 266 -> -2.0 K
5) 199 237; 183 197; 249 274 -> 1.6 K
